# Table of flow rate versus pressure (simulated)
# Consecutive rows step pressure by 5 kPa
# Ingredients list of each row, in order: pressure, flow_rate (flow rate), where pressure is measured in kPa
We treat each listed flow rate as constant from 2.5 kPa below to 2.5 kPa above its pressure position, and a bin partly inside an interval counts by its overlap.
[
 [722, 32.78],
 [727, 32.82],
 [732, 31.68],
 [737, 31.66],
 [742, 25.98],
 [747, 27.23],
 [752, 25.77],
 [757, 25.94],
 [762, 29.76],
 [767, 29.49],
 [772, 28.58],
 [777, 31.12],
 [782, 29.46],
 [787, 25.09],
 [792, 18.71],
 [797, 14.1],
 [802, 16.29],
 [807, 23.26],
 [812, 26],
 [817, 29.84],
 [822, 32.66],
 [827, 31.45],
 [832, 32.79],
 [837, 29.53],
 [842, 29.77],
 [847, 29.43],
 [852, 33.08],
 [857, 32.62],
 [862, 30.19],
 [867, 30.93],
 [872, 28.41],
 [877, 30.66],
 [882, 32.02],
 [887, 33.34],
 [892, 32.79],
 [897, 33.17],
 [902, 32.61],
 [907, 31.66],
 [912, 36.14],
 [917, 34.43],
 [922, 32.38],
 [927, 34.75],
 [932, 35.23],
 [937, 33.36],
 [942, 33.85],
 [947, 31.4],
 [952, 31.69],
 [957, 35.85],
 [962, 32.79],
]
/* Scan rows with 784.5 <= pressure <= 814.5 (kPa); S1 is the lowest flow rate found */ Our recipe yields 14.1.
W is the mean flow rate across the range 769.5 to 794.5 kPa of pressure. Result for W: 26.6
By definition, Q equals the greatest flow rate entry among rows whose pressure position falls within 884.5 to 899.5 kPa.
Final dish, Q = 33.34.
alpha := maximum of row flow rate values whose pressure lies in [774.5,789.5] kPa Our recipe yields 31.12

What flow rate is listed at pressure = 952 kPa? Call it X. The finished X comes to 31.69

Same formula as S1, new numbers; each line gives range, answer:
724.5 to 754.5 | 25.77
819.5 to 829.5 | 31.45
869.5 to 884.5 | 28.41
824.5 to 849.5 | 29.43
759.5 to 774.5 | 28.58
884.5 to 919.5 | 31.66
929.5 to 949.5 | 31.4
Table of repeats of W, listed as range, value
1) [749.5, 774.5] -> 27.9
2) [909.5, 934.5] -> 34.6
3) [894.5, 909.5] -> 32.5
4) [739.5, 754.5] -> 26.3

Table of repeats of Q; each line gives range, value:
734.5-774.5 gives 31.66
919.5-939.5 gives 35.23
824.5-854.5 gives 33.08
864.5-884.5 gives 32.02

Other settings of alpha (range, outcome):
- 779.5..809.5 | 29.46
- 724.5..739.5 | 32.82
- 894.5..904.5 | 33.17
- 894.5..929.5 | 36.14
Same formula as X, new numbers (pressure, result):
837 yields 29.53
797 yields 14.1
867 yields 30.93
